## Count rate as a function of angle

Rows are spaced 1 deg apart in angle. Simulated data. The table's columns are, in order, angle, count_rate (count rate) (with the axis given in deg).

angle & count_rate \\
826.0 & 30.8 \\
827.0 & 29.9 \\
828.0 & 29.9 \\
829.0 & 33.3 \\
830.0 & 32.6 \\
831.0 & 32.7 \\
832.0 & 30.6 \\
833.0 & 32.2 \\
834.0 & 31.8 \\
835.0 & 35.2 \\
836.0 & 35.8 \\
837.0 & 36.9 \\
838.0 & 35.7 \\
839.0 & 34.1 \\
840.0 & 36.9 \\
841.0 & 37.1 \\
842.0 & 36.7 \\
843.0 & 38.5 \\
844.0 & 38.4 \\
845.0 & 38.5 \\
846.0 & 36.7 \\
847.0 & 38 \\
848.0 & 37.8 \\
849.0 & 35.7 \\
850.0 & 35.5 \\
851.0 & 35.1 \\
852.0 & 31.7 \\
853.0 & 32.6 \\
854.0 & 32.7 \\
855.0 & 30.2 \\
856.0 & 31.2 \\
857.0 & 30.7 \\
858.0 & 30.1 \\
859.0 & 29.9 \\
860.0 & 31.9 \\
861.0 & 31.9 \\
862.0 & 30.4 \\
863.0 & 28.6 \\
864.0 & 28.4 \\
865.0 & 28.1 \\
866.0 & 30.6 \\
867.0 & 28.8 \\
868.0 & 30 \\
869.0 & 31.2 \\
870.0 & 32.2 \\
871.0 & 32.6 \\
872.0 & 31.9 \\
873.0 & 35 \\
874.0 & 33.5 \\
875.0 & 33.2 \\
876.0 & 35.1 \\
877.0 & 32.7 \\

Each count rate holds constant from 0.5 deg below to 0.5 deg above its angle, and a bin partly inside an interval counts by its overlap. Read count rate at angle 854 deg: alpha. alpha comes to 32.7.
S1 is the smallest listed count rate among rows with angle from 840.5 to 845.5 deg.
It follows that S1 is 36.7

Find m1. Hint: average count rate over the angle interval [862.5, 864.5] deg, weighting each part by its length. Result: 28.5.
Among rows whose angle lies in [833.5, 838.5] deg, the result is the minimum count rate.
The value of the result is 31.8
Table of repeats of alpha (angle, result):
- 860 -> 31.9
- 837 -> 36.9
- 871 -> 32.6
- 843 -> 38.5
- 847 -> 38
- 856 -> 31.2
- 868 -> 30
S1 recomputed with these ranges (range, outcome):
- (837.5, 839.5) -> 34.1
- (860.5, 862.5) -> 30.4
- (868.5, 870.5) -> 31.2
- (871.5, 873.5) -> 31.9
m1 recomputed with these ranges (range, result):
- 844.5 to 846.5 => 37.6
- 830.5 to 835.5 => 32.5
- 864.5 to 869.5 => 29.7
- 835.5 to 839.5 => 35.6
